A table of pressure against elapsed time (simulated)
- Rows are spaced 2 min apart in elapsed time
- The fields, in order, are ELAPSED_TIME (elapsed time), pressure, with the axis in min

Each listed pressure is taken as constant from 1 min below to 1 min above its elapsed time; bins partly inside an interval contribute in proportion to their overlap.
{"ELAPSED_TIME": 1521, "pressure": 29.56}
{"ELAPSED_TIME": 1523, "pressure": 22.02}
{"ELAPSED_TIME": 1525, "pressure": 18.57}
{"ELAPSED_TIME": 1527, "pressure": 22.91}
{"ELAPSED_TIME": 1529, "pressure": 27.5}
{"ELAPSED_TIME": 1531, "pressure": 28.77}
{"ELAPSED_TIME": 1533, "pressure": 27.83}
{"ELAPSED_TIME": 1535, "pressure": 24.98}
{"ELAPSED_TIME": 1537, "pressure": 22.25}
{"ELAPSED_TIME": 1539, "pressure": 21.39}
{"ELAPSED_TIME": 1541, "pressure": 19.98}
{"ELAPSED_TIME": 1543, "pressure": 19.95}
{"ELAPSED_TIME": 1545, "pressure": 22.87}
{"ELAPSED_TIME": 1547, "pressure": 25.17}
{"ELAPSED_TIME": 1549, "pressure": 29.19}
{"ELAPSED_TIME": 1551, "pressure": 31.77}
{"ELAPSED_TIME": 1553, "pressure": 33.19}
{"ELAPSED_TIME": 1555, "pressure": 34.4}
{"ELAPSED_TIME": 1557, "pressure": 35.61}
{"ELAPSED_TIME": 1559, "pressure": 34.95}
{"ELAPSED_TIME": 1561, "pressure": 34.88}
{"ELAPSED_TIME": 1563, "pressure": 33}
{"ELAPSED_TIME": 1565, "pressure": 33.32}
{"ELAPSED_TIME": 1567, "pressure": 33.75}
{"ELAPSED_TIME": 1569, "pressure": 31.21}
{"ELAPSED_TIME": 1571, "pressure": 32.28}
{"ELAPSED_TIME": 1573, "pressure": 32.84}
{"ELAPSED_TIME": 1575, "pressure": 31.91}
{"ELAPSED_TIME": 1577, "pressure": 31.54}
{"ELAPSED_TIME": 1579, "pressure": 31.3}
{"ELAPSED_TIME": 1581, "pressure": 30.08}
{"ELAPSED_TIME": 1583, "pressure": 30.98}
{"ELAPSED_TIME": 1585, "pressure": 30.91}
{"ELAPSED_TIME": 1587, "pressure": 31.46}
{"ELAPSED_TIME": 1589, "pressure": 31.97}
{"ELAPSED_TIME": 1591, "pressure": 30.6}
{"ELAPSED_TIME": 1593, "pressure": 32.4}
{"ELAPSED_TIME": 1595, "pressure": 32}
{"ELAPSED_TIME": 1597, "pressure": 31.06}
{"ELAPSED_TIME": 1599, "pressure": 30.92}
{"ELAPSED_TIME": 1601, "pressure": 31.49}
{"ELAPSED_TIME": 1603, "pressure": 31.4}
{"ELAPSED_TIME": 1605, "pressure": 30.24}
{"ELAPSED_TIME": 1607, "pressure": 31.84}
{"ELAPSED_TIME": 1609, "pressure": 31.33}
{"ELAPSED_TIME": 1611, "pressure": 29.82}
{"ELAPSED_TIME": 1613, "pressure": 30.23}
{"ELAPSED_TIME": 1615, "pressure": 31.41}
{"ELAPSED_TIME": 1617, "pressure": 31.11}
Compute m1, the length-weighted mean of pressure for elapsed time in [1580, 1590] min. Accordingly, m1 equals 31.1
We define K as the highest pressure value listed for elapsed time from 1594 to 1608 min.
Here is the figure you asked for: 32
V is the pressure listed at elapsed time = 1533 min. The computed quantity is 27.83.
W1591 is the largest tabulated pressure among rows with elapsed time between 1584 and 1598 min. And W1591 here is 32.4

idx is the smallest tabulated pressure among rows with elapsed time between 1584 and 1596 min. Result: 30.6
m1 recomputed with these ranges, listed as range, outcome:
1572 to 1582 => 31.5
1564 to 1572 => 32.6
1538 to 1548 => 21.9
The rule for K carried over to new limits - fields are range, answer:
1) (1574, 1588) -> 31.91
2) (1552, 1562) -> 35.61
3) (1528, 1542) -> 28.77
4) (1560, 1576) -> 34.88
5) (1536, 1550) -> 29.19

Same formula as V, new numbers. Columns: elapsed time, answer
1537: 22.25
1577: 31.54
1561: 34.88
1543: 19.95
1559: 34.95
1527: 22.91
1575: 31.91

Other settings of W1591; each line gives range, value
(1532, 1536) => 27.83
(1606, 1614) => 31.84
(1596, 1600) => 31.06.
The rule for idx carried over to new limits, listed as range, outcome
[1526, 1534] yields 22.91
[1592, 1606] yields 30.24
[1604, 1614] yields 29.82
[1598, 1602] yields 30.92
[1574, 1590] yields 30.08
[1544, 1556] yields 22.87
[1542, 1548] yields 19.95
